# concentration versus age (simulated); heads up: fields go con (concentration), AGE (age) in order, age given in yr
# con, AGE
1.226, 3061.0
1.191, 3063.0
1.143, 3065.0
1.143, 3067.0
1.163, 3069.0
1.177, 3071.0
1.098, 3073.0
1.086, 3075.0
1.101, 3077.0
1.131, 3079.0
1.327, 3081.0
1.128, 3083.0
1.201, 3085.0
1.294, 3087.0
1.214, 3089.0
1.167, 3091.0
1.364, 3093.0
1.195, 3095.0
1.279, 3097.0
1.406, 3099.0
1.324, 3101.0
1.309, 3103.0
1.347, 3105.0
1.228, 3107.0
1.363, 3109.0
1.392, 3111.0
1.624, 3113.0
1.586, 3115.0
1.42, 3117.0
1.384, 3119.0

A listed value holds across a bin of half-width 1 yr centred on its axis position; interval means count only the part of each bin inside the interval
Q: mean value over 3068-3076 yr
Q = 1.13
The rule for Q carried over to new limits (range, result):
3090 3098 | 1.25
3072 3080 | 1.1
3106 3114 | 1.4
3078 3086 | 1.2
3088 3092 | 1.19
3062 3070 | 1.16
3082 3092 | 1.2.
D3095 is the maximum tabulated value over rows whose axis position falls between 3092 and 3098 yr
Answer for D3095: 1.364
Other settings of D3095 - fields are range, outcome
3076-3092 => 1.327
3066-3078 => 1.177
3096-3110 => 1.406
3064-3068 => 1.143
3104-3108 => 1.347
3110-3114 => 1.624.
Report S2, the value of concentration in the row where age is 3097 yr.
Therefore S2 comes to 1.279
